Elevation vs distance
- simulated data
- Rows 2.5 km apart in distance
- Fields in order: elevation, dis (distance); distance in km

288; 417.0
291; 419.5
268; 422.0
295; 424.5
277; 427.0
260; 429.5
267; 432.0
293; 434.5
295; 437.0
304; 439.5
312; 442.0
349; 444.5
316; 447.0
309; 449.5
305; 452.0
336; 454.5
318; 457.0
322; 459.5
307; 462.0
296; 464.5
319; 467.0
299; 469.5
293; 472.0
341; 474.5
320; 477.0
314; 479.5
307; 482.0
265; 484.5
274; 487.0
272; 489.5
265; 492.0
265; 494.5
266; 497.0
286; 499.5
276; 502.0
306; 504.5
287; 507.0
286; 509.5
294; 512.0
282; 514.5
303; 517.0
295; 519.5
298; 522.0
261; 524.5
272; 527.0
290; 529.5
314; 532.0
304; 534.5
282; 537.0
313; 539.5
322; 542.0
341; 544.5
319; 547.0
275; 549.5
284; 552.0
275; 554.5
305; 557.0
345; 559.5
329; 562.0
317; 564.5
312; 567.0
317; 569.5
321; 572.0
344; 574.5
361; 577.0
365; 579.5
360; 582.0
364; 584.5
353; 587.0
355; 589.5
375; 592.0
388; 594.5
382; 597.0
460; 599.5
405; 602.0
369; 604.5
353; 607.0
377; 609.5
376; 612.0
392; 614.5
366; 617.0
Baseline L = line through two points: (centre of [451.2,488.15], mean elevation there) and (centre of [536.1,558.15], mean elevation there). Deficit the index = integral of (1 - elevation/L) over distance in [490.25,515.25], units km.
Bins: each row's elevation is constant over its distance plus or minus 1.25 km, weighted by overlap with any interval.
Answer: 2.0 km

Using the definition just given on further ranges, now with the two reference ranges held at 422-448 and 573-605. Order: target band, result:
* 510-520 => 1.3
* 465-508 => 4.0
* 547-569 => 3.2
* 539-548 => 0.7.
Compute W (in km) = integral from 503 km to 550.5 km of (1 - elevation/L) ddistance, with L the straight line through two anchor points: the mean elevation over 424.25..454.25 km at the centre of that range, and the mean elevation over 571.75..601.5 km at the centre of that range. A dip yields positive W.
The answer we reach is 6.3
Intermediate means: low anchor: 300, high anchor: 372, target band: 297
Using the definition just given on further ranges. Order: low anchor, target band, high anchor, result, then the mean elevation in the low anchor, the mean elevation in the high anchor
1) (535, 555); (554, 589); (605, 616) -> -0.4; 302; 374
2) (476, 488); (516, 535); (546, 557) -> 0.0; 296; 289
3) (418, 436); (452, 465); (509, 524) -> -1.5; 279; 292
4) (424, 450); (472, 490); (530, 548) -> 0.3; 298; 313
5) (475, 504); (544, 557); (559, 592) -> 1.2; 285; 343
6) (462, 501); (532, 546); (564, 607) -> 0.8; 293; 362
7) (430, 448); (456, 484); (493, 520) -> -1.5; 303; 286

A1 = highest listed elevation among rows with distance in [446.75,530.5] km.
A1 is 341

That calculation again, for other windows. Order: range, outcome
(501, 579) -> 361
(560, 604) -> 460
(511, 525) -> 303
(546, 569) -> 345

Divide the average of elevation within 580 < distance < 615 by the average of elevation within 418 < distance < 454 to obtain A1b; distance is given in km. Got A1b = 1.28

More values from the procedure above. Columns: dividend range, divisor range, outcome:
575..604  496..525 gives 1.31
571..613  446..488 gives 1.20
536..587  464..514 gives 1.11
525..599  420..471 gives 1.08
